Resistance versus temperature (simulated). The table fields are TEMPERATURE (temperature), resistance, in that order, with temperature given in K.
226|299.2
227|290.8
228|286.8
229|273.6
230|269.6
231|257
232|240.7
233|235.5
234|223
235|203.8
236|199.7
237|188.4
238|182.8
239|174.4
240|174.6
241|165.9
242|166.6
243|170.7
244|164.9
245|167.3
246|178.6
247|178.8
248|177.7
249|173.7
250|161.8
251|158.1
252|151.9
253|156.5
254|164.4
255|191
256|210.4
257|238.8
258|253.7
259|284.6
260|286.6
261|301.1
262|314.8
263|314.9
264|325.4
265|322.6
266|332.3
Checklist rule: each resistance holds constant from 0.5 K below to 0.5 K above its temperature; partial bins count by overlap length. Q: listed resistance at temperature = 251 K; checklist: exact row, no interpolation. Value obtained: 158.1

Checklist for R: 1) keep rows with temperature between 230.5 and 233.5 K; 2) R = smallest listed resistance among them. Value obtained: 235.5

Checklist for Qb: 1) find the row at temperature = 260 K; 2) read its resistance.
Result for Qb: 286.6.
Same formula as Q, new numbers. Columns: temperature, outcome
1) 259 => 284.6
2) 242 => 166.6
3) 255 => 191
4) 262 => 314.8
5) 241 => 165.9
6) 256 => 210.4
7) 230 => 269.6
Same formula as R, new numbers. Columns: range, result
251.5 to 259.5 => 151.9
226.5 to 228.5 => 286.8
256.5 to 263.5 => 238.8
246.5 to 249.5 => 173.7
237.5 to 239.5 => 174.4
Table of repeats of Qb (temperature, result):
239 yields 174.4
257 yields 238.8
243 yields 170.7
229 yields 273.6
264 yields 325.4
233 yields 235.5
